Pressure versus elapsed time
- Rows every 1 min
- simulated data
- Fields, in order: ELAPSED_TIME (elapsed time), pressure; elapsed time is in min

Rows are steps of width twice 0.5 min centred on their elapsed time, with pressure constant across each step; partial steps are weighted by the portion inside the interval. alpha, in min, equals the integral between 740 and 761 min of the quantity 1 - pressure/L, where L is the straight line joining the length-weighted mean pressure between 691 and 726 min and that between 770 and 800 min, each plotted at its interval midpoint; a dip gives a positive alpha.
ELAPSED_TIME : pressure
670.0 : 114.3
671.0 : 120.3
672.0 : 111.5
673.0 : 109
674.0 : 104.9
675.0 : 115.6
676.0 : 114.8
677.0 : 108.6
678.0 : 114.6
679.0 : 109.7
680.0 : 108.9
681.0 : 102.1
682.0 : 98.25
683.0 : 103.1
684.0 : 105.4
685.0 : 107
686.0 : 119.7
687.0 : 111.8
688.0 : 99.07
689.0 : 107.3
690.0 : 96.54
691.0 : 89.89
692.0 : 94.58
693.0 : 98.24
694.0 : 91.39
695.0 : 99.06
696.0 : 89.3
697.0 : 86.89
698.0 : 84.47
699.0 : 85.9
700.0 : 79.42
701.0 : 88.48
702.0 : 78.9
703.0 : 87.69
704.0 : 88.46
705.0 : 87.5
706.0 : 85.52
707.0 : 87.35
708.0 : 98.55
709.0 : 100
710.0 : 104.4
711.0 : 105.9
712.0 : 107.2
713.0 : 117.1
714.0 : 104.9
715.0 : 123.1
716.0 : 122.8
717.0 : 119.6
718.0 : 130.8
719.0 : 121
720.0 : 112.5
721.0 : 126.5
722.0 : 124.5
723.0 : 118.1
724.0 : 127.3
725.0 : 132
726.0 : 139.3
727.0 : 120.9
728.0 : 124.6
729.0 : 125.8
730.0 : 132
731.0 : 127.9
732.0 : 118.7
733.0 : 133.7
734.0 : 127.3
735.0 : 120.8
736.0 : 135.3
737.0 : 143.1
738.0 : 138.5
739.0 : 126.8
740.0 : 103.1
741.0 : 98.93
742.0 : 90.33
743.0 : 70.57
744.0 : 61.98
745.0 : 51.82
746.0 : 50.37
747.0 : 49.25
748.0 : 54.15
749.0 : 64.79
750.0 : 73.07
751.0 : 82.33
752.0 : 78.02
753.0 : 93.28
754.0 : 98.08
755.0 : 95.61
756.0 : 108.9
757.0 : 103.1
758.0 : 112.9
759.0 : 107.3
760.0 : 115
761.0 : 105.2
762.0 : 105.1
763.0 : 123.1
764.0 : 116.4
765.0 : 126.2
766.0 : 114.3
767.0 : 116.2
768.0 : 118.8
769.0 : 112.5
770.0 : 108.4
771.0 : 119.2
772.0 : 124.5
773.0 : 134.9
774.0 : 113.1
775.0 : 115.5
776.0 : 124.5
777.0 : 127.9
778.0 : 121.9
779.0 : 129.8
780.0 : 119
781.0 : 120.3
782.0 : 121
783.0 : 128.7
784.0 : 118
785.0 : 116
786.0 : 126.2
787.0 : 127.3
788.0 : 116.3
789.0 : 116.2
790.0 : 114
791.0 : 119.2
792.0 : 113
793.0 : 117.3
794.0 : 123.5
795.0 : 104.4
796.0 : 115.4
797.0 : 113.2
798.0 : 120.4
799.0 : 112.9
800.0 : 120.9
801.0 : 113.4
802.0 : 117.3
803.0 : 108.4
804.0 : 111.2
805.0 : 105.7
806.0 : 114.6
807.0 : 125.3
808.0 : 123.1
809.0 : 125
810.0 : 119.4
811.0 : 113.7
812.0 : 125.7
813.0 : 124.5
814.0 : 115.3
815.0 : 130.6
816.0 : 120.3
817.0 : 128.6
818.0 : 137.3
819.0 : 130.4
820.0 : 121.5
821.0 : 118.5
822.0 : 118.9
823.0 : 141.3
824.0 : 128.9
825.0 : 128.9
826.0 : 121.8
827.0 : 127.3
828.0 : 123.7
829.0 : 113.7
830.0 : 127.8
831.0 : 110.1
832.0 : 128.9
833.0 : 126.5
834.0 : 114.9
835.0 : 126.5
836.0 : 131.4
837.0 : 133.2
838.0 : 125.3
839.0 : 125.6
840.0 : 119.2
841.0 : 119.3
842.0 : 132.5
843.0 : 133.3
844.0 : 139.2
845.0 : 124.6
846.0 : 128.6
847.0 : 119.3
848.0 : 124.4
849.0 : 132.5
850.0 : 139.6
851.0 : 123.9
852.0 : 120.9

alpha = 5.3 min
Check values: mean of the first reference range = 104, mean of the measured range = 84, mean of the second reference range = 120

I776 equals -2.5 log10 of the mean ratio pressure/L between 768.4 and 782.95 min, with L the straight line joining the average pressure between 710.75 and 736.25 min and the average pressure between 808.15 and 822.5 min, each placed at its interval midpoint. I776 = 0.020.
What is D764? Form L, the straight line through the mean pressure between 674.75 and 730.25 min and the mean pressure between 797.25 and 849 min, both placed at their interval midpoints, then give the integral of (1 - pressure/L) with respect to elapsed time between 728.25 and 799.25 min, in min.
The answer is 3.0 min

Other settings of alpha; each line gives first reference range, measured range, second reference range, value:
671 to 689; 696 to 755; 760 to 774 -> 5.35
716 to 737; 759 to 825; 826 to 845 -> 3.21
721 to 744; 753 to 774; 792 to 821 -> 1.26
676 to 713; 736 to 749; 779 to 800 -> 2.46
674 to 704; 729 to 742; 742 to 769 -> -4.08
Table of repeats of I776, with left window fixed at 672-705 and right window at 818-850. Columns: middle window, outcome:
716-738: -0.19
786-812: 0.03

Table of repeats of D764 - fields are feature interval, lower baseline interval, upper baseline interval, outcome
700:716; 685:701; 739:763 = -0.8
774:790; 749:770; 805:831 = -1.4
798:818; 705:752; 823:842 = 0.2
